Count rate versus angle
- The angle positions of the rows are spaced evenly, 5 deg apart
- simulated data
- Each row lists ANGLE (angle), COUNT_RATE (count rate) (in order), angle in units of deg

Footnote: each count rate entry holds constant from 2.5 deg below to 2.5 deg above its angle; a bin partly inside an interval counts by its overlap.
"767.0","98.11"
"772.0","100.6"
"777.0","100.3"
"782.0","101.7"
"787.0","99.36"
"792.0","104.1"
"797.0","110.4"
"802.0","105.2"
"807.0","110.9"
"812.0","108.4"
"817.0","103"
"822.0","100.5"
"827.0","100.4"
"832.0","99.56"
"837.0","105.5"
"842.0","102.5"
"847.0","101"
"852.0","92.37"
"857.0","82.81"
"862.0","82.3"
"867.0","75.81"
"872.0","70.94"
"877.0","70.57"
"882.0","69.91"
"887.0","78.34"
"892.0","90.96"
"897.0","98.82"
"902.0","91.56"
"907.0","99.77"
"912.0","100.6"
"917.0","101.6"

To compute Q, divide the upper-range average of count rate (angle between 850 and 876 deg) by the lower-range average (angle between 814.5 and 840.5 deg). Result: 0.79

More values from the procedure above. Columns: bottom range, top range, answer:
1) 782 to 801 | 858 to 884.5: 0.71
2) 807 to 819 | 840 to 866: 0.85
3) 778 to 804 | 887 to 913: 0.91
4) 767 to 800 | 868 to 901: 0.78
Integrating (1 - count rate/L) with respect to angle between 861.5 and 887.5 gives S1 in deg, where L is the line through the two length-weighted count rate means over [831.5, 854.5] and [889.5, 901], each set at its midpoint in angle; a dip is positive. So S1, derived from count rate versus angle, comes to 6.18 deg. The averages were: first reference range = 100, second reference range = 94.5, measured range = 73.8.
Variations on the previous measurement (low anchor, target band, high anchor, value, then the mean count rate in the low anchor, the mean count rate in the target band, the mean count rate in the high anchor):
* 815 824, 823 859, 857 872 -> -3.00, 102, 98.1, 78.3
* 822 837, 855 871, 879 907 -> 2.43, 101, 79.4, 86.9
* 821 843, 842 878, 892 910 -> 5.56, 102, 84.1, 96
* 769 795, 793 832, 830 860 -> -2.30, 101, 105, 97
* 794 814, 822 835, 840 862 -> 0.03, 109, 100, 93.1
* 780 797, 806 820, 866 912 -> -1.19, 103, 107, 84.2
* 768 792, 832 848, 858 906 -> -2.35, 101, 103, 81.7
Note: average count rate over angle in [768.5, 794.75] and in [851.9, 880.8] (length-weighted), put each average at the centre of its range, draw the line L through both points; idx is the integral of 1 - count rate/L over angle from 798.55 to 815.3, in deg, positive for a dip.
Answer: -2.5 deg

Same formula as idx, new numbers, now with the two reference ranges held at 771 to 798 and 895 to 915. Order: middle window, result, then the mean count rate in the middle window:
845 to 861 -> 1.43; 90.9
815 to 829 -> -0.04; 101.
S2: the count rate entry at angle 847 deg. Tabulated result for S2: 101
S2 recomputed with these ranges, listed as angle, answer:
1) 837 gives 105.5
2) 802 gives 105.2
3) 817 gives 103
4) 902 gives 91.56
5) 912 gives 100.6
